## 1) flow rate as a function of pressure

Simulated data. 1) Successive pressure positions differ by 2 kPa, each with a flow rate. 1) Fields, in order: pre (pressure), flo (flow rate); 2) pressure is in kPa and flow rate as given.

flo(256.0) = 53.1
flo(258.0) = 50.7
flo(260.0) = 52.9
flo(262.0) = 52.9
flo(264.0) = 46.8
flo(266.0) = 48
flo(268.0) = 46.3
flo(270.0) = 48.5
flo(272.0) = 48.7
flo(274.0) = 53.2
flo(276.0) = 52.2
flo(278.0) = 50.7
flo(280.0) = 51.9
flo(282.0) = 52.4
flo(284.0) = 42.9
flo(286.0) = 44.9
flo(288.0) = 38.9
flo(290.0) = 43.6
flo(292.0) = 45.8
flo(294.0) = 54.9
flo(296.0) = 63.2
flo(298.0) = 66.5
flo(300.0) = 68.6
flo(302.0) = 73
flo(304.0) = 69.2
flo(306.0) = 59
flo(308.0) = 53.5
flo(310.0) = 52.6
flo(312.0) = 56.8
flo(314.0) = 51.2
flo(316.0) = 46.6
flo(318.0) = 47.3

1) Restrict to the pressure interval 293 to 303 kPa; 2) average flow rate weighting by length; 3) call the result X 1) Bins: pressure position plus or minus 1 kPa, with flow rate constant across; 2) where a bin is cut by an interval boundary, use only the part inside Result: 65.2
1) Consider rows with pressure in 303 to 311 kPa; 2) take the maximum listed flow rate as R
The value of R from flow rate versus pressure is 69.2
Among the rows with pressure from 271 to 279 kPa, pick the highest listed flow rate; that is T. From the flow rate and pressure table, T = 53.2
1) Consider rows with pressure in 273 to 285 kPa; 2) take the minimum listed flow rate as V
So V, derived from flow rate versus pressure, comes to 42.9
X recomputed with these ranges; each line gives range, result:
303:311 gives 58.6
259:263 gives 52.9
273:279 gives 52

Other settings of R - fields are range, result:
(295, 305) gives 73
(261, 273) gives 52.9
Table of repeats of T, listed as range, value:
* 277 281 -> 51.9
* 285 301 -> 68.6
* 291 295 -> 54.9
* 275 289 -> 52.4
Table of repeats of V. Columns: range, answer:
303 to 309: 53.5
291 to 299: 45.8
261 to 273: 46.3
